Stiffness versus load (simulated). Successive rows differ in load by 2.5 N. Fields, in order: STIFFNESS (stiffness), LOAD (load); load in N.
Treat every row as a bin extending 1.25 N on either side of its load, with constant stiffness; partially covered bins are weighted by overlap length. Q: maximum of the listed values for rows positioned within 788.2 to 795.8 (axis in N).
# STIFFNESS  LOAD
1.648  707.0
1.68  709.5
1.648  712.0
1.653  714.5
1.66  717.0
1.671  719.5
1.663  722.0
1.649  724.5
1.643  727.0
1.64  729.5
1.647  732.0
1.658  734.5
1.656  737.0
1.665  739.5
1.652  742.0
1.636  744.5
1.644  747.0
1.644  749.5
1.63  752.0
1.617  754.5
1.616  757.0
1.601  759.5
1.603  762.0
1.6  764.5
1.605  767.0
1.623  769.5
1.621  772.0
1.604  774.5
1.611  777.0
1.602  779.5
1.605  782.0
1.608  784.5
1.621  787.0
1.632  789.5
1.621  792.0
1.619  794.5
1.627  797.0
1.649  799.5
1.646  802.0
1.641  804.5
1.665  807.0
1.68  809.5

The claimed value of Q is 1.632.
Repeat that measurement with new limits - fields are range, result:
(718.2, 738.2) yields 1.671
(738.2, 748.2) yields 1.665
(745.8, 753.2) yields 1.644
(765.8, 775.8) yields 1.623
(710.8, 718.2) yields 1.66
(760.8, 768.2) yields 1.605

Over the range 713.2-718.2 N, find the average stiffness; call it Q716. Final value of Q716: 1.66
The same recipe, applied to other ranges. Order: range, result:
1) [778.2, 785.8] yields 1.61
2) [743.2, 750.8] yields 1.64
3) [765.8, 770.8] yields 1.61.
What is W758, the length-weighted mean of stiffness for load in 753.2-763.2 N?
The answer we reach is 1.61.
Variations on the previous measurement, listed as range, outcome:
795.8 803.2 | 1.64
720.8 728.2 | 1.65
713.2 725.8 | 1.66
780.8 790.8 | 1.62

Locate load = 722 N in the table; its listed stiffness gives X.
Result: 1.663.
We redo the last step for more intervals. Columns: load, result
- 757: 1.616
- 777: 1.611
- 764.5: 1.6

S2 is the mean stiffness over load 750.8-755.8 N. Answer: 1.62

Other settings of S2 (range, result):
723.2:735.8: 1.65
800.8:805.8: 1.64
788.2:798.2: 1.62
